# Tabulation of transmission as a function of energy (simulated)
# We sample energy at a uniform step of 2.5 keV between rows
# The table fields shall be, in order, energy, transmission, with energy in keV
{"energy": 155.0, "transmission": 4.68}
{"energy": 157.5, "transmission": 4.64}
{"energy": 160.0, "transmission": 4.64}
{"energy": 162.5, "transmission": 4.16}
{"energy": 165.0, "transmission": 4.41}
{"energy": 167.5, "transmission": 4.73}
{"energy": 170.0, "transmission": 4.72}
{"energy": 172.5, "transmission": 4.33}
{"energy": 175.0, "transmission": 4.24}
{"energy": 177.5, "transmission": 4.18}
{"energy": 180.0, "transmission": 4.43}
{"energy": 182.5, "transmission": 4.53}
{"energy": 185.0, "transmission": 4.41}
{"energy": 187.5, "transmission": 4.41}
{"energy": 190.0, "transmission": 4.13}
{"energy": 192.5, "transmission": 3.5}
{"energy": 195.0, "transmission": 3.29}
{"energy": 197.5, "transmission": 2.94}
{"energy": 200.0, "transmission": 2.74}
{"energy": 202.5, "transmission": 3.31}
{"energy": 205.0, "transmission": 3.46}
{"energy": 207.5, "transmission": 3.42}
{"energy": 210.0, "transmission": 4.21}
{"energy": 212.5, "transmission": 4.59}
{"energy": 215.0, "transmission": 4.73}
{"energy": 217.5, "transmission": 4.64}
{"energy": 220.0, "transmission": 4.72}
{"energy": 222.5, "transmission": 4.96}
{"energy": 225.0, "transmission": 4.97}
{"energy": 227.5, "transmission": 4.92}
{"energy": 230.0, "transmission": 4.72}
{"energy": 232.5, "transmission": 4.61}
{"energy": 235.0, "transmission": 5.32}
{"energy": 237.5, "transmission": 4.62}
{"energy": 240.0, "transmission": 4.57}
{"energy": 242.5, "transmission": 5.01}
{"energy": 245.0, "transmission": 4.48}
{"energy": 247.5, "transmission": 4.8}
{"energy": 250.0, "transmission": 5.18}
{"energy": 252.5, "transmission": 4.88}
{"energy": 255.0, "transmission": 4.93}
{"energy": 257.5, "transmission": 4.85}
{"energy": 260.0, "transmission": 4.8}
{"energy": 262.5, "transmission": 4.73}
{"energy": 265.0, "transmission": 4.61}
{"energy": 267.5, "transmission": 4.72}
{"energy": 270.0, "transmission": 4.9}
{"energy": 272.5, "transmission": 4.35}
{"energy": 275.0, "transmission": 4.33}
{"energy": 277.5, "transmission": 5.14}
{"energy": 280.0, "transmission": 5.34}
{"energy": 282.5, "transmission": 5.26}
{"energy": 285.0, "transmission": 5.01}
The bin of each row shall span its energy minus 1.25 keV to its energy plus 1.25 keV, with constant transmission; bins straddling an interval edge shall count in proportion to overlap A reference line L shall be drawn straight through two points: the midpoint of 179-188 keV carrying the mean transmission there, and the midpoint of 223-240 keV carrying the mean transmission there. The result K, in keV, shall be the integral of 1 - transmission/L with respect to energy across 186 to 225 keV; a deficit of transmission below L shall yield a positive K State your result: 5.59 keV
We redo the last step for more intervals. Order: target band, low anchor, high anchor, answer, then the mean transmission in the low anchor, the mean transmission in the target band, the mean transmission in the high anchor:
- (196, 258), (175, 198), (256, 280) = -0.8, 4.03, 4.45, 4.75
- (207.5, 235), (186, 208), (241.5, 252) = -3.5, 3.48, 4.68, 4.87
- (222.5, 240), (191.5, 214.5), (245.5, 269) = -2.7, 3.54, 4.85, 4.82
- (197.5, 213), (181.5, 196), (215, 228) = 3.3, 4.05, 3.52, 4.83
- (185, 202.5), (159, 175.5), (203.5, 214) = 2.4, 4.47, 3.55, 3.92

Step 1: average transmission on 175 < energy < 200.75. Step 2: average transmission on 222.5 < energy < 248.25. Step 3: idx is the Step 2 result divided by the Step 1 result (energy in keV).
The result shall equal 1.23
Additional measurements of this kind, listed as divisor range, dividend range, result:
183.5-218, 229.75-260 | 1.26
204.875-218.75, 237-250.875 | 1.13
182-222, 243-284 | 1.22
